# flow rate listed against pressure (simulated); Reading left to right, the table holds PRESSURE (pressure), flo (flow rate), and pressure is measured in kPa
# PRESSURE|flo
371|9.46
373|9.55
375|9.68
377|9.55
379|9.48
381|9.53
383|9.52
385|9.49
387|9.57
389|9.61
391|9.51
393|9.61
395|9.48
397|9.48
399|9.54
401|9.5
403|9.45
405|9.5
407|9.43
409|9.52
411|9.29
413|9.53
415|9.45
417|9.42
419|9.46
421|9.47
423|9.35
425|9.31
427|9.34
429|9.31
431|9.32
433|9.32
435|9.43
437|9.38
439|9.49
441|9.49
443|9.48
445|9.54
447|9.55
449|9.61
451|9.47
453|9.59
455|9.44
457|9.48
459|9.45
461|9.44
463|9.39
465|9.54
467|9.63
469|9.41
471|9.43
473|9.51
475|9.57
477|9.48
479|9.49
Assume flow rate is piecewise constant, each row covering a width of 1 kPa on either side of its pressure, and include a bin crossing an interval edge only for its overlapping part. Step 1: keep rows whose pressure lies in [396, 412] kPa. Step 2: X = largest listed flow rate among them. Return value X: 9.54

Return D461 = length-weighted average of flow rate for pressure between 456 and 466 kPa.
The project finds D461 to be 9.46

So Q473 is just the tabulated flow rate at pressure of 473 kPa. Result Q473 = 9.51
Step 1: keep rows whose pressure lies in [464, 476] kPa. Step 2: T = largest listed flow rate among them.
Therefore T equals 9.63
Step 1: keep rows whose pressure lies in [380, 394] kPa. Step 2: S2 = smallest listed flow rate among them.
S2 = 9.49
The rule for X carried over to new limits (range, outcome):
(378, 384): 9.53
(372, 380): 9.68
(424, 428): 9.34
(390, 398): 9.61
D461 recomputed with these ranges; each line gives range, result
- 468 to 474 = 9.45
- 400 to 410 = 9.48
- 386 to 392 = 9.56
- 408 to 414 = 9.45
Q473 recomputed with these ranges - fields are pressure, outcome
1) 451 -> 9.47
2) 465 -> 9.54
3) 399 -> 9.54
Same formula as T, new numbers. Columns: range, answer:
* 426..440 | 9.49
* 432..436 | 9.43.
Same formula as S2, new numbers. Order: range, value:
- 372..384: 9.48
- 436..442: 9.38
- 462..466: 9.39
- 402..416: 9.29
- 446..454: 9.47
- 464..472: 9.41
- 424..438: 9.31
